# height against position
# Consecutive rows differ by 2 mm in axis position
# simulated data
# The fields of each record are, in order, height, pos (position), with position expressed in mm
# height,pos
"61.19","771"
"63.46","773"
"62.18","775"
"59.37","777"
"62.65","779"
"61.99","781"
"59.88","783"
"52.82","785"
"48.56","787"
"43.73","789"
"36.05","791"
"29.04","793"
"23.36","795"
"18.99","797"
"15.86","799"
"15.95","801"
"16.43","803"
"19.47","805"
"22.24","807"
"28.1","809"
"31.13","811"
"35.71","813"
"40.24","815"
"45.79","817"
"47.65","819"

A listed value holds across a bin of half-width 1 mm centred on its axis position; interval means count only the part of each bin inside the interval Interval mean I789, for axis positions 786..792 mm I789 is 42.8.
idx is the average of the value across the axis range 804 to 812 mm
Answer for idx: 25.2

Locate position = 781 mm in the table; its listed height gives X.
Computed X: 61.99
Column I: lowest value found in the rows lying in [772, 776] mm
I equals 62.18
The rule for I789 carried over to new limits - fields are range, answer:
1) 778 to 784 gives 61.5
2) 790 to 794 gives 32.5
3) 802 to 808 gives 19.4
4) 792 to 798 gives 23.8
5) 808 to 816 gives 33.8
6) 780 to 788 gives 55.8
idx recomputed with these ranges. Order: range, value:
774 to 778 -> 60.8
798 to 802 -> 15.9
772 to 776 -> 62.8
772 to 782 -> 61.9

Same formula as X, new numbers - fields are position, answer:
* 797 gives 18.99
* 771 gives 61.19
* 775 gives 62.18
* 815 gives 40.24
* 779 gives 62.65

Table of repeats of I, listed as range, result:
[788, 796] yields 23.36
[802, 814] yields 16.43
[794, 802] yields 15.86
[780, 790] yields 43.73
